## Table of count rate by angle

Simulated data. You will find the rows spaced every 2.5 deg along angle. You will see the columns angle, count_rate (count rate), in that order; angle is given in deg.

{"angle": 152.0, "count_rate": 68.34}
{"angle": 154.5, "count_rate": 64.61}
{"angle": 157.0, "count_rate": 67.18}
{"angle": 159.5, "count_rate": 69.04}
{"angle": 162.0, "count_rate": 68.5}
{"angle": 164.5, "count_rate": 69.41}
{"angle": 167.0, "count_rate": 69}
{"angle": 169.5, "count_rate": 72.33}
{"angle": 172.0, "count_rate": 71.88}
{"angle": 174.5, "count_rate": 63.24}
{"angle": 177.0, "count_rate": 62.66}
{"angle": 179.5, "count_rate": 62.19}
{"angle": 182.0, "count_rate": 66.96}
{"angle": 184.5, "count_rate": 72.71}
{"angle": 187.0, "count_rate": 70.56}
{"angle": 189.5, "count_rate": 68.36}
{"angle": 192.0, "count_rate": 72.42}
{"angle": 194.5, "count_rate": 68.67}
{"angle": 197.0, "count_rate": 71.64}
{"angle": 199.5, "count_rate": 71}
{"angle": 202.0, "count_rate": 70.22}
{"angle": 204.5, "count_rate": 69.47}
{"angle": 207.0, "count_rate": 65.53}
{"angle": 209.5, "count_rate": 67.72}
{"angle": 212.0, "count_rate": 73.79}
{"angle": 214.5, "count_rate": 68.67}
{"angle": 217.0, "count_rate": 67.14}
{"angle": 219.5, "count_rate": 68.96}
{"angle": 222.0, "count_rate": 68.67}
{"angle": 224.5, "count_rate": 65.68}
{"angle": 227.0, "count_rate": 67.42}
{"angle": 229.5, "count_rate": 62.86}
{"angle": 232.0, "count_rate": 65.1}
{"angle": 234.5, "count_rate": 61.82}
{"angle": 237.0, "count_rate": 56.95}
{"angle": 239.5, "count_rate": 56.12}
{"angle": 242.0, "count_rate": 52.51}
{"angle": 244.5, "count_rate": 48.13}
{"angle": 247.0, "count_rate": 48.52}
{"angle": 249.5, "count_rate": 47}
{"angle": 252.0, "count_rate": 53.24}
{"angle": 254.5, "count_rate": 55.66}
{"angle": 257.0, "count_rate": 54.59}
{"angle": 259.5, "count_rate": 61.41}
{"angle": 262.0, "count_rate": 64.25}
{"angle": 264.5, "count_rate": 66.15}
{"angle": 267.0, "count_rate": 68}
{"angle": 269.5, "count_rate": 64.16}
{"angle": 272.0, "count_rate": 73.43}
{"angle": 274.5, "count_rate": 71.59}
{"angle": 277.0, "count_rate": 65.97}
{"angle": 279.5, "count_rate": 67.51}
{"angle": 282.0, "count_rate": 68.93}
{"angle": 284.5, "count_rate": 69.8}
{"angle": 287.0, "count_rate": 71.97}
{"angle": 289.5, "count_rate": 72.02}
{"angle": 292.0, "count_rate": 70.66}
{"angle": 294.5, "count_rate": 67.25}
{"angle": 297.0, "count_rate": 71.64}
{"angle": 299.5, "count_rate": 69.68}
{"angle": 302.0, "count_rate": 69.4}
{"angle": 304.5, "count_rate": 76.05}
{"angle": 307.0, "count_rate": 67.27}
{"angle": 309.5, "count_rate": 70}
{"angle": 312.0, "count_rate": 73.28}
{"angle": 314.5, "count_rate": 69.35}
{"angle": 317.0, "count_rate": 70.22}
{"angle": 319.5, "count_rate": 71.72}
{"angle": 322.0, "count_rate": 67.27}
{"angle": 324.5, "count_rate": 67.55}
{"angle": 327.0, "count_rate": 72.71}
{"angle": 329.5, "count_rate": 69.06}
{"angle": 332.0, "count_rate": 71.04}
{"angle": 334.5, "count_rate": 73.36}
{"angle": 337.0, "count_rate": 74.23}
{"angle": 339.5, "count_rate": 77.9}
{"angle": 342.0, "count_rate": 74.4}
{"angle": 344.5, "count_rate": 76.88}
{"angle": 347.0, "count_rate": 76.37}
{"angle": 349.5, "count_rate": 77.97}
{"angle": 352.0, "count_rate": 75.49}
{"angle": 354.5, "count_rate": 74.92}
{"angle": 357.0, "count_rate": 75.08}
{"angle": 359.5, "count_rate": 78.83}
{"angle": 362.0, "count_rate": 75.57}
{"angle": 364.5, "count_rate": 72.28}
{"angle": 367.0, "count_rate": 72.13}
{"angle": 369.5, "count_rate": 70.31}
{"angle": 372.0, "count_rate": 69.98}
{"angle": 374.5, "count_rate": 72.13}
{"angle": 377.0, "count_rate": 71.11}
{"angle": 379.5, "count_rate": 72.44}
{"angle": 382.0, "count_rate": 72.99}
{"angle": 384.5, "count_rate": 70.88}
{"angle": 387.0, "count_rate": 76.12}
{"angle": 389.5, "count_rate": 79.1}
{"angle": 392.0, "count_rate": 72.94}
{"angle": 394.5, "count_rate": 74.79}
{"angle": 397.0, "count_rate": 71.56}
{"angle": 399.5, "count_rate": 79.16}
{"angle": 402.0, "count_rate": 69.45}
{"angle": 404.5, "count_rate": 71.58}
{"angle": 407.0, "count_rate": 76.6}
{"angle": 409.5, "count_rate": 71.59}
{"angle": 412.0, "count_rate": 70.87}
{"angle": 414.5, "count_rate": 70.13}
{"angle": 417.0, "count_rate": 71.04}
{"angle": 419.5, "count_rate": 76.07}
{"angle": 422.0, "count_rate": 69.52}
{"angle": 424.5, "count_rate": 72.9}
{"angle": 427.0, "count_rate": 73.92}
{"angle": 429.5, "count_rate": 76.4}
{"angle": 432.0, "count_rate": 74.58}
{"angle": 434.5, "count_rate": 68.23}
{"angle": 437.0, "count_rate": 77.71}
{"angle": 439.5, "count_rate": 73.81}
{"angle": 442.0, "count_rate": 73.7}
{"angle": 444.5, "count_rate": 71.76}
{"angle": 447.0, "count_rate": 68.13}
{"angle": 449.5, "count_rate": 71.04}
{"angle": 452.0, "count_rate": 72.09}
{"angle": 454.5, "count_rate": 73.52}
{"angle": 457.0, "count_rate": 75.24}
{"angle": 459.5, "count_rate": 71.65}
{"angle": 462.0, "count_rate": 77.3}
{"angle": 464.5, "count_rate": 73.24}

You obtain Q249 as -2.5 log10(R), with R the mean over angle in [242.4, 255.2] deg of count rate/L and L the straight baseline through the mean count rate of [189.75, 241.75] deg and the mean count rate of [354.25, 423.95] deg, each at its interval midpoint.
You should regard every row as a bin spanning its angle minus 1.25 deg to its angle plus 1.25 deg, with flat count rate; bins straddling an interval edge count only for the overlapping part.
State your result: 0.32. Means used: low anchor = 66.7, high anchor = 73.2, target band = 50.4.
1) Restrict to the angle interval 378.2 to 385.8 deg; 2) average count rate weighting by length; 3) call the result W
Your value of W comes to 72.1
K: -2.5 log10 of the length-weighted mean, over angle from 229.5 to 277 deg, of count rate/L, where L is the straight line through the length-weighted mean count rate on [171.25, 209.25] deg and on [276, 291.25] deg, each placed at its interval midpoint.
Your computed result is 0.16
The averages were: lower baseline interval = 68.4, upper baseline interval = 69.5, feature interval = 59.6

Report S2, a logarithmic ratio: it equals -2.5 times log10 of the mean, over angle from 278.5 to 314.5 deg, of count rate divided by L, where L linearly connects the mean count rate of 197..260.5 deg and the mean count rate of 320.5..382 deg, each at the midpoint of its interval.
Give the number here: -0.033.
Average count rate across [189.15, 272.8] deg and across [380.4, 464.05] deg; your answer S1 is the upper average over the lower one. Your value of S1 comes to 1.2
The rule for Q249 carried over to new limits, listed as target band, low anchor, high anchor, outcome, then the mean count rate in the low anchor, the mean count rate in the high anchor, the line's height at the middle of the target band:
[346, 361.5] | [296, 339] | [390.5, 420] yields -0.07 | 70.9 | 73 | 71.8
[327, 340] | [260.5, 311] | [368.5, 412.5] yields -0.03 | 69.3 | 73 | 71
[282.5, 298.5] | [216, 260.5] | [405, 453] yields -0.13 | 58.9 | 72.6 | 62.7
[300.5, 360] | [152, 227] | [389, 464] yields -0.02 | 68.5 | 73.2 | 71.3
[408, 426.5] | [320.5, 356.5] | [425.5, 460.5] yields 0.02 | 73.5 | 73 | 73.1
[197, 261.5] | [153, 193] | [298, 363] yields 0.13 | 68.2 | 72.9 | 69.9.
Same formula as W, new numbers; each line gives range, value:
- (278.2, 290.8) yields 70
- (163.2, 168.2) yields 69.2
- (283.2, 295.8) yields 70.3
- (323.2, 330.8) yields 69.8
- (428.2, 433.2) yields 75.5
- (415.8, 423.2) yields 72.2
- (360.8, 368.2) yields 73.3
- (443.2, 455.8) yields 71.3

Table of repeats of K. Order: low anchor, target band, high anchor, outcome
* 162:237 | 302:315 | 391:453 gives -0.012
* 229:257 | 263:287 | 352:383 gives -0.150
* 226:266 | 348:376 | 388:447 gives -0.090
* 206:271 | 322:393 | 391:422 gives -0.062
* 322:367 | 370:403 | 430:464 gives 0.006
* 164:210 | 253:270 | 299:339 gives 0.135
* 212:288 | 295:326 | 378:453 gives -0.058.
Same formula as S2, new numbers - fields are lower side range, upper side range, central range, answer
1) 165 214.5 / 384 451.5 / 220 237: 0.08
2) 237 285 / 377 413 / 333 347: -0.11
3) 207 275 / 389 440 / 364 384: -0.01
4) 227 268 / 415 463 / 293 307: -0.14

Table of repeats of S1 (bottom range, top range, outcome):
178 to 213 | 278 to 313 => 1.02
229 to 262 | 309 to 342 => 1.28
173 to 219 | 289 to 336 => 1.03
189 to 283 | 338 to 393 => 1.16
